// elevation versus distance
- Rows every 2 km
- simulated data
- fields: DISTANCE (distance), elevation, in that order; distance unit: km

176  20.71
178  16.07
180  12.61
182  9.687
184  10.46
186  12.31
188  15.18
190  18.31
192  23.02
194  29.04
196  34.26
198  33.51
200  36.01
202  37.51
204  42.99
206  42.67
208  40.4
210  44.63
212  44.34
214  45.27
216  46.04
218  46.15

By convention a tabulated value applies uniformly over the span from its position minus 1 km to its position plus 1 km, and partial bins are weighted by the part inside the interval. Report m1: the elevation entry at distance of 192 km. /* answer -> 23.02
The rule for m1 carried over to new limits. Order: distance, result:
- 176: 20.71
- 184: 10.46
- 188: 15.18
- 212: 44.34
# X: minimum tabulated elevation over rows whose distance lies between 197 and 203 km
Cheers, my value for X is 33.51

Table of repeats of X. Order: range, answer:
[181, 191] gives 9.687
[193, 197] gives 29.04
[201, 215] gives 37.51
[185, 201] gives 12.31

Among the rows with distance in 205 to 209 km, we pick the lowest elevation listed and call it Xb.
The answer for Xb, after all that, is 40.4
